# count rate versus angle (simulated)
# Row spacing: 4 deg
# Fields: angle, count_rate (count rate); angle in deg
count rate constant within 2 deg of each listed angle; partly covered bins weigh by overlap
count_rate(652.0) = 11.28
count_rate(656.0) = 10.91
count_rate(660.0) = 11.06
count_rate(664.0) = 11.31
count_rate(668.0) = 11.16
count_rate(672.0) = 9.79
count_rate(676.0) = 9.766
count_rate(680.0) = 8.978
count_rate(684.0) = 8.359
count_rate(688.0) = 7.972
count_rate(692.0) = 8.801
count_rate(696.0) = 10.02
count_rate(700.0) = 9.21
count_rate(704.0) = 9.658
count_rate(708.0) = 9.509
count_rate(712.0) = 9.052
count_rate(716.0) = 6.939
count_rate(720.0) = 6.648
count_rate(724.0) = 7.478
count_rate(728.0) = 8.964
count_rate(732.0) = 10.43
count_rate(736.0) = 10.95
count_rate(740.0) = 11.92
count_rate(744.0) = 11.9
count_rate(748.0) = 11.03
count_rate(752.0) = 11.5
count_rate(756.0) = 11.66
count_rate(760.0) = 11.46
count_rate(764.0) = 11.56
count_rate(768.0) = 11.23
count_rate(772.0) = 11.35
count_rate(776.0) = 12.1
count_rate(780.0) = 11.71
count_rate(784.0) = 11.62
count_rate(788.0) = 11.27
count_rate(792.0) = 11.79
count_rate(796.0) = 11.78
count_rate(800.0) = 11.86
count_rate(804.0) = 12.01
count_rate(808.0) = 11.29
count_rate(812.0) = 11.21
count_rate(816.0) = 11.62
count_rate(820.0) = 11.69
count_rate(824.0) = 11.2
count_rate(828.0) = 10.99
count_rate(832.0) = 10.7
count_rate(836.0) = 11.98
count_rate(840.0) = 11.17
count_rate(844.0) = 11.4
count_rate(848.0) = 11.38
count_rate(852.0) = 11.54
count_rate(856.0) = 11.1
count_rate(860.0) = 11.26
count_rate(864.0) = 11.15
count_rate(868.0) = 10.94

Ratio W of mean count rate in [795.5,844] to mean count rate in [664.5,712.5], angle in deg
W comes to 1.21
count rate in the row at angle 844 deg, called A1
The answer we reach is 11.4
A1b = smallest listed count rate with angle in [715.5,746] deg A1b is 6.648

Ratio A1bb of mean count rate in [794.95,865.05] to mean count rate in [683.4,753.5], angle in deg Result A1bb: 1.20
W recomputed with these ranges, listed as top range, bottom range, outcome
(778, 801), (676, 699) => 1.31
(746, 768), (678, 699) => 1.29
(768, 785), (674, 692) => 1.33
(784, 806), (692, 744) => 1.26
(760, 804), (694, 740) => 1.28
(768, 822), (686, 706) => 1.27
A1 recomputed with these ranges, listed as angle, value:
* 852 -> 11.54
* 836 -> 11.98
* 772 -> 11.35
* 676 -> 9.766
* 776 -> 12.1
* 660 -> 11.06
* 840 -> 11.17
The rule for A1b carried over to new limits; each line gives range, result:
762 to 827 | 11.2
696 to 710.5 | 9.21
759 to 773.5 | 11.23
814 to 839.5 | 10.7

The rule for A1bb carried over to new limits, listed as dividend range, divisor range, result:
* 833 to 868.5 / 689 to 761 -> 1.16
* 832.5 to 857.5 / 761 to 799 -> 0.98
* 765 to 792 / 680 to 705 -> 1.29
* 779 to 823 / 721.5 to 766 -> 1.08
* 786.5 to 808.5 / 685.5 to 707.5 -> 1.28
